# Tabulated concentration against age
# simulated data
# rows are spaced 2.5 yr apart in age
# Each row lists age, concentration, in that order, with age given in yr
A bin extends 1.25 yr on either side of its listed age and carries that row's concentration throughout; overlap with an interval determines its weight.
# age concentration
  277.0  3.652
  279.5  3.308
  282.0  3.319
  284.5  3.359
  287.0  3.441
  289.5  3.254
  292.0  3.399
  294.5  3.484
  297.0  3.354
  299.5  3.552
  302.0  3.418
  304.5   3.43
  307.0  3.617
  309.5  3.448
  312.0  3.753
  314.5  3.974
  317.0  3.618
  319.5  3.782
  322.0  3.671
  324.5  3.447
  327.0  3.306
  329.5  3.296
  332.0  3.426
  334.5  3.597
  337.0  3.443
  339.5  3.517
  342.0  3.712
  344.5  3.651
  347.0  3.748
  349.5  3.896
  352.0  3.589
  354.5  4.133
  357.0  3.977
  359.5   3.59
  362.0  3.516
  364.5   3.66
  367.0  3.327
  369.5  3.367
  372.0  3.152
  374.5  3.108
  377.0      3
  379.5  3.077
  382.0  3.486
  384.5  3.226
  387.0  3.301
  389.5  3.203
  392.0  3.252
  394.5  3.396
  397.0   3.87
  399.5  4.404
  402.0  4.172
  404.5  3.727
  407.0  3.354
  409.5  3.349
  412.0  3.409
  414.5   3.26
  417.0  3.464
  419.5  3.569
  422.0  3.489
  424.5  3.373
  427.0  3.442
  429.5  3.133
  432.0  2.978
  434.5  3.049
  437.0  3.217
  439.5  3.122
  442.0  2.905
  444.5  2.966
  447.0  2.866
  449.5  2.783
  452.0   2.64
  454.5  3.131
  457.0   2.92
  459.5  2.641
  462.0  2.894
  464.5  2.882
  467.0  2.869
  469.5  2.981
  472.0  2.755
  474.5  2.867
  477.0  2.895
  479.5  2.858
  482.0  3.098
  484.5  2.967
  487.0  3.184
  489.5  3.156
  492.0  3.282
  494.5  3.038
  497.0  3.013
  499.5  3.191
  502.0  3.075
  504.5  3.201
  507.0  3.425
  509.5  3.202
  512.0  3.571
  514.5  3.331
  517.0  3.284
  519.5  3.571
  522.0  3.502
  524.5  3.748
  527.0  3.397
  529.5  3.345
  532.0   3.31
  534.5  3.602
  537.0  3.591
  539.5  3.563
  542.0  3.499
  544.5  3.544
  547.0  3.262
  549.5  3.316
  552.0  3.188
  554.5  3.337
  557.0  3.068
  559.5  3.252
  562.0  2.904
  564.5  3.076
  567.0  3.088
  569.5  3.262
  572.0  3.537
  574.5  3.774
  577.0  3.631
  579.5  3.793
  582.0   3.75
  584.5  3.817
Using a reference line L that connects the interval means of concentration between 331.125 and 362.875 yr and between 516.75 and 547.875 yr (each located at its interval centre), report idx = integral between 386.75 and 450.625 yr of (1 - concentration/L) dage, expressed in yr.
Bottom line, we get 4.56 yr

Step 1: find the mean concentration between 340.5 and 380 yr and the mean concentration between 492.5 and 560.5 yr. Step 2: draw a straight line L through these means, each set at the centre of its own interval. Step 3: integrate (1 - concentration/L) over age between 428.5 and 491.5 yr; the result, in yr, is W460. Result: 8.7 yr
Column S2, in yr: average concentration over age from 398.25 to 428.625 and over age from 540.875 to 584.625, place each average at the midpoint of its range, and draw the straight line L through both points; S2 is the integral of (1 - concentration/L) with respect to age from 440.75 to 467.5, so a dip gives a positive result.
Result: 5.0 yr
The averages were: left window 3.58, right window 3.38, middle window 2.86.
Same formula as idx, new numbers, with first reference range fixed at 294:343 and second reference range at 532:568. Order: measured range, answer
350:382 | 0.2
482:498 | 1.2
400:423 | -0.8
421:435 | 0.7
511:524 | -0.5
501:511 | 0.3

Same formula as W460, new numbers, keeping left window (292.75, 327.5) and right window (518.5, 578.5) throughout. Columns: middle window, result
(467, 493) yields 3.4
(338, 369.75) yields -1.3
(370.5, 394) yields 2.0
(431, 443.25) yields 1.5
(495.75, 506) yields 0.9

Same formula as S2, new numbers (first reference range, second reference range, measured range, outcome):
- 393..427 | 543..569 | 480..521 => 1.6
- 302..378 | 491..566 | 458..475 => 2.8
